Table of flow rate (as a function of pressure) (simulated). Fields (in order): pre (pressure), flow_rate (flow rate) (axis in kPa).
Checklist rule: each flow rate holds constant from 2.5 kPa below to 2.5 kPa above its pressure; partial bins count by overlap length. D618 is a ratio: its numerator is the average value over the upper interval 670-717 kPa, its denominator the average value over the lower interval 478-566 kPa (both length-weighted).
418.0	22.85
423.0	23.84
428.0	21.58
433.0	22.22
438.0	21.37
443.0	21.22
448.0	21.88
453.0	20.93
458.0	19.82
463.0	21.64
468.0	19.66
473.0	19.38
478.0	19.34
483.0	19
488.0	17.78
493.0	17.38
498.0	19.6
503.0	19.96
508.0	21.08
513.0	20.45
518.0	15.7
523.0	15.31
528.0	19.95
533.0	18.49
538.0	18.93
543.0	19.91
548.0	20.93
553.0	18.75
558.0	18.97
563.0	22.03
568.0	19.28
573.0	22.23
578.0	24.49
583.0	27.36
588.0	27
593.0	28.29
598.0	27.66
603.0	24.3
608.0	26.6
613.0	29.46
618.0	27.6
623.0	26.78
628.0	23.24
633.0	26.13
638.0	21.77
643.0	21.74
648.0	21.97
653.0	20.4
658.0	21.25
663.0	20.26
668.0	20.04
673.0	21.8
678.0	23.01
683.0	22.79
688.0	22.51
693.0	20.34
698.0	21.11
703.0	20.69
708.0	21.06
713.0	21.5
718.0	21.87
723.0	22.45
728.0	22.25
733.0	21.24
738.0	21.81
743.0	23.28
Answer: 1.13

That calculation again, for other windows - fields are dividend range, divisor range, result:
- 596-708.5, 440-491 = 1.16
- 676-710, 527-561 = 1.11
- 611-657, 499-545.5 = 1.28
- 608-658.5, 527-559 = 1.25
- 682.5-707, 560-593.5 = 0.89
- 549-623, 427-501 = 1.22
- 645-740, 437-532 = 1.10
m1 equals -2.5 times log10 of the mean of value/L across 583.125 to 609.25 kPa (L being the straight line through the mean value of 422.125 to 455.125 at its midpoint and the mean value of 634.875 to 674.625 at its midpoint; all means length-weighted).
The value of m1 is -0.25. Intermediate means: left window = 21.8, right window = 21.2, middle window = 26.8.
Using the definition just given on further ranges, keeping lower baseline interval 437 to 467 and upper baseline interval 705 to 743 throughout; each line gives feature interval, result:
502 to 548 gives 0.13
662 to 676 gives 0.04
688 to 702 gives 0.04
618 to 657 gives -0.09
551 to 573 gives 0.07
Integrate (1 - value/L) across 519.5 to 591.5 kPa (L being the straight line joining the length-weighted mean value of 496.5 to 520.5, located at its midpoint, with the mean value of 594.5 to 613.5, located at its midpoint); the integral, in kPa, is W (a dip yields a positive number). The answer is 6.6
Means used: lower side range 19.3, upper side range 26.8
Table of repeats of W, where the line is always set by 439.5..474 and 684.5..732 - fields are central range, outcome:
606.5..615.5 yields -3.0 kPa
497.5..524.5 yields 2.8 kPa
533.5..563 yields 1.9 kPa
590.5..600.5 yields -3.2 kPa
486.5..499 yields 1.6 kPa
